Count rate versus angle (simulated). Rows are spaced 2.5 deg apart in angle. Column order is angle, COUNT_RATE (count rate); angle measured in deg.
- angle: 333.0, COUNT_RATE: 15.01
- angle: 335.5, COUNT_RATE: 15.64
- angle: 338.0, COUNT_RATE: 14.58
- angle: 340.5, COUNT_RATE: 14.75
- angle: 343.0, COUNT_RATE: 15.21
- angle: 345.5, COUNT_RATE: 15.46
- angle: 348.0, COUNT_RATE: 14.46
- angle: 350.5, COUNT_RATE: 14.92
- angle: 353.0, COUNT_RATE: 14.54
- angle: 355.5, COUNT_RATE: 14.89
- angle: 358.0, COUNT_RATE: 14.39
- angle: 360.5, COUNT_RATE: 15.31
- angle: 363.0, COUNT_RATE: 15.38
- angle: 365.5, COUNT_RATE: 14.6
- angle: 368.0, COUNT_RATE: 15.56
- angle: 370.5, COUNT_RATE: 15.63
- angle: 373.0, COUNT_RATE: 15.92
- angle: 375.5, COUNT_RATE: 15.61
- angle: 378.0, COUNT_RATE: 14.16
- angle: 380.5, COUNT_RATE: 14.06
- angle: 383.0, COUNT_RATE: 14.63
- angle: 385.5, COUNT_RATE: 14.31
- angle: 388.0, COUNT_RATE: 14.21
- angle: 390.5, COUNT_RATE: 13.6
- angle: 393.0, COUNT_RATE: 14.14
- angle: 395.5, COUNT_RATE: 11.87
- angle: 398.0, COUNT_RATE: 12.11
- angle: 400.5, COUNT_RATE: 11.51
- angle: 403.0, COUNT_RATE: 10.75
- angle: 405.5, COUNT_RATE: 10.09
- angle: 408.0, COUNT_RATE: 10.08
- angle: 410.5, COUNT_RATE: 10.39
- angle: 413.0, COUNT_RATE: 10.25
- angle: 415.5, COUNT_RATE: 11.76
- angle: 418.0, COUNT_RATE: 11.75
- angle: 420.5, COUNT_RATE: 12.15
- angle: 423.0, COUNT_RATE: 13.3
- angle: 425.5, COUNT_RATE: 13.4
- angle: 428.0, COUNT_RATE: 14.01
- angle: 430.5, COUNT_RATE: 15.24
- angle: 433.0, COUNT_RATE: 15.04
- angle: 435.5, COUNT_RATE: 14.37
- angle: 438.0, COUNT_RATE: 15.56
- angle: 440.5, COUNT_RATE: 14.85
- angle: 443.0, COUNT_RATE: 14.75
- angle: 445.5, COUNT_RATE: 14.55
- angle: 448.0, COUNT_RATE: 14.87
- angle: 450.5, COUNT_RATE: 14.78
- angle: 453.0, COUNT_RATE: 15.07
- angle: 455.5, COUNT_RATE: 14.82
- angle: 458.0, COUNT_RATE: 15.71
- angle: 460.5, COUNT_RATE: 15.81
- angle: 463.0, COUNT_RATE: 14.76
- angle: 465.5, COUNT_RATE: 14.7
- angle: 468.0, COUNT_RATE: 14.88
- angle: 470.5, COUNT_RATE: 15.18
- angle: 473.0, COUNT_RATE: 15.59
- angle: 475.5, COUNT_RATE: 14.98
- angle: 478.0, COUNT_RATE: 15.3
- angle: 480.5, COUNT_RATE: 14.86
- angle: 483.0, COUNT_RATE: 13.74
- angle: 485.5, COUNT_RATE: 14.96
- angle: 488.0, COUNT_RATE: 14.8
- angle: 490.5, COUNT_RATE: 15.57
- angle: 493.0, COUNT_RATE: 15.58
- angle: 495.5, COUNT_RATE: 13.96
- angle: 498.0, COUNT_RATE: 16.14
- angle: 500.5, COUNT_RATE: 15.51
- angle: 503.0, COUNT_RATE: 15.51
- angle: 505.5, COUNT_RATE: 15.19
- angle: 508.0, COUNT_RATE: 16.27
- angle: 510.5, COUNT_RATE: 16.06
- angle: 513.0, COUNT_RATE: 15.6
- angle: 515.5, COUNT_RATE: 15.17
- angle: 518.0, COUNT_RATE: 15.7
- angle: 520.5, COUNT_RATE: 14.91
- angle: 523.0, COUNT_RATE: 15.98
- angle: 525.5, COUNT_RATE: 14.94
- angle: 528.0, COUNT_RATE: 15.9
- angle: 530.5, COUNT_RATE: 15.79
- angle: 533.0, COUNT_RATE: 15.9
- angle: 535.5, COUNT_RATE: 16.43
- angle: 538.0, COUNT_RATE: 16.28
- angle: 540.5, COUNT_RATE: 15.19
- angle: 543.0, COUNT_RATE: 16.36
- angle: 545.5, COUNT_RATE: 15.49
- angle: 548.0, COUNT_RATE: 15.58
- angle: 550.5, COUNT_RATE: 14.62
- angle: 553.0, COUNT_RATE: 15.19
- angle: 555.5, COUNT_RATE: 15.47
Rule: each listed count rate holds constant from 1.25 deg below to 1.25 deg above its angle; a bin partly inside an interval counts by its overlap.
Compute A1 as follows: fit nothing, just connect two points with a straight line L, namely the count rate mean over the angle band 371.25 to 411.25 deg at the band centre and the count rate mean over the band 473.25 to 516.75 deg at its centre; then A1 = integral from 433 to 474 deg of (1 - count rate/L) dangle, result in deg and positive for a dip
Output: -1.9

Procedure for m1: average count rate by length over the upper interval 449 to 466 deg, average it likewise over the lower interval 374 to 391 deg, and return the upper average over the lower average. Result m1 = 1.0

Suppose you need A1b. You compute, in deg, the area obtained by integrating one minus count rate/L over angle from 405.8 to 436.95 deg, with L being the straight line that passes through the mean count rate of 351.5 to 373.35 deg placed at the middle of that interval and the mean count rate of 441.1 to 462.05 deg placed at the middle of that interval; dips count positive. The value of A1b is 5.1 deg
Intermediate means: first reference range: 15.1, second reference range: 15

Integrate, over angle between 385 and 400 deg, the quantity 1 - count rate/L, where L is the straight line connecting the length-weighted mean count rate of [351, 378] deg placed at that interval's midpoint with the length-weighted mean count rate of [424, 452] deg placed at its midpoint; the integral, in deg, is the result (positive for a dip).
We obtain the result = 1.7 deg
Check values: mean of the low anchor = 15.1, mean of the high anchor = 14.7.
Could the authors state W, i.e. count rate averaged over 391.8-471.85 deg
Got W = 13.5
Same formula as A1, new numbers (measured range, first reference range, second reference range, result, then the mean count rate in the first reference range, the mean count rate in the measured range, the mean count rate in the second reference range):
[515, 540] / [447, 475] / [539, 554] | -0.6 deg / 15.1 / 15.7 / 15.4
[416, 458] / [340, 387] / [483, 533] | 2.5 deg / 14.9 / 14.3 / 15.4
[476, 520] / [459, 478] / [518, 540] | 0.5 deg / 15.1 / 15.3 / 15.7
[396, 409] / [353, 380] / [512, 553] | 3.6 deg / 15.1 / 11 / 15.6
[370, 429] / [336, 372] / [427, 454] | 8.1 deg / 15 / 12.9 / 14.8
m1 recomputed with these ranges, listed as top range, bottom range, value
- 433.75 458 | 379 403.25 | 1.13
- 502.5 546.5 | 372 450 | 1.18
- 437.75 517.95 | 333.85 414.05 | 1.09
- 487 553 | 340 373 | 1.03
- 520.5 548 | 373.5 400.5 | 1.14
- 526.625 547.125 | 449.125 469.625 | 1.06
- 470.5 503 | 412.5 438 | 1.13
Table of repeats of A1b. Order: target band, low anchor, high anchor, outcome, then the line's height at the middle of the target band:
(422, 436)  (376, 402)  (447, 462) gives 0.28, 14.5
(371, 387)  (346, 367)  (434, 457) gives 0.04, 14.8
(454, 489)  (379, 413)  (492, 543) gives -1.52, 14.4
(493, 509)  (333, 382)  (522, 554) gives 0.11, 15.5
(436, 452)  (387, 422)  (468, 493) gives -1.70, 13.5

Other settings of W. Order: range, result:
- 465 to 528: 15.3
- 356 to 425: 13.3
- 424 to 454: 14.7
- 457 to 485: 15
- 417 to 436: 13.7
